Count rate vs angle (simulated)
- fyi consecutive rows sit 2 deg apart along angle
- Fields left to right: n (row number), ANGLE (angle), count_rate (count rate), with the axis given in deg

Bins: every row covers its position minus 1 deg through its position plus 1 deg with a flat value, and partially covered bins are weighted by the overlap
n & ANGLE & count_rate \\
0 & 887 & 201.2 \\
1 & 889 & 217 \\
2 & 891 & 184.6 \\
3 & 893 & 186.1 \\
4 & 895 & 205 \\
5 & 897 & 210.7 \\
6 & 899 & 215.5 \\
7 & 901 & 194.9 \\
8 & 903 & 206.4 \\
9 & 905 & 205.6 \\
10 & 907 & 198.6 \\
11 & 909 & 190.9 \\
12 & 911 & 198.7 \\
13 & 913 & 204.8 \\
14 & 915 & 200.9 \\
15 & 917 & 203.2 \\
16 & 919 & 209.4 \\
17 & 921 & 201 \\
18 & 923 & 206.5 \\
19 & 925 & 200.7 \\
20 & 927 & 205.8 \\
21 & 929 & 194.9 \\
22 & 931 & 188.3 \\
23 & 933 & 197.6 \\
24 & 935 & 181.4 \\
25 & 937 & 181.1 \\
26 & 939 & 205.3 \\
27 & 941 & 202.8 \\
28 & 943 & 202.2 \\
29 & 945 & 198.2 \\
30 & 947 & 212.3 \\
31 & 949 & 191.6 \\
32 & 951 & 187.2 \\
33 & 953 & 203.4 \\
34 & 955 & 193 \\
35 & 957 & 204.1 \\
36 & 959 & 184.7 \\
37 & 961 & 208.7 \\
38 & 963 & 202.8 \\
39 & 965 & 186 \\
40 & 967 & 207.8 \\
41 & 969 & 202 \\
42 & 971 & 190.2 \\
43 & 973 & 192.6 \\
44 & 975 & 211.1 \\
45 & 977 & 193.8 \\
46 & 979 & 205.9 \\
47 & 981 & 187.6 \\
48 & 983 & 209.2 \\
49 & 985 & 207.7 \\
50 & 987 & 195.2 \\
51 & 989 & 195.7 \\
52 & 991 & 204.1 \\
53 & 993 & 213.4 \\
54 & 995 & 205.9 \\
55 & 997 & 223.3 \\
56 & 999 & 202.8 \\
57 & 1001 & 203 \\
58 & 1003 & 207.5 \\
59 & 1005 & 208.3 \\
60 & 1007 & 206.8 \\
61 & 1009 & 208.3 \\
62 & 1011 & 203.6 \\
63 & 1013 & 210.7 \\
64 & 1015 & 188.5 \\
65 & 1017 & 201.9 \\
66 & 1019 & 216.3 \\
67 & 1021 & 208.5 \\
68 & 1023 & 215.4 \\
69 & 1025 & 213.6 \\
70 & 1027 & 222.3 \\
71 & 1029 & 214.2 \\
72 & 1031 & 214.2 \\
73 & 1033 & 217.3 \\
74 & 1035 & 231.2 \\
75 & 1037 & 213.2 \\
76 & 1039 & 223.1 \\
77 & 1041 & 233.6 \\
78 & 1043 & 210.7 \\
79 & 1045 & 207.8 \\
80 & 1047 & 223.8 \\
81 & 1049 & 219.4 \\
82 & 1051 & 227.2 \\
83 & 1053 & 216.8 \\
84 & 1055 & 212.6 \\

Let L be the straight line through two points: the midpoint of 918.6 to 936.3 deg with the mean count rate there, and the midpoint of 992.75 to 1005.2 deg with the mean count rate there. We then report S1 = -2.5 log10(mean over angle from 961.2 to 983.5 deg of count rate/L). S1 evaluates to 0.030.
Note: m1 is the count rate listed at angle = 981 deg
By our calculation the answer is 187.6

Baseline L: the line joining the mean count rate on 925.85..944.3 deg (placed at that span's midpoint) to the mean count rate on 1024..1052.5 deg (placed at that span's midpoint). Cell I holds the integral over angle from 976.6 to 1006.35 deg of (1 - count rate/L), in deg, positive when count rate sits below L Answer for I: 0.6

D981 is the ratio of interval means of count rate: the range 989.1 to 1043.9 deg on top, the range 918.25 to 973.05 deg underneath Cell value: 1.1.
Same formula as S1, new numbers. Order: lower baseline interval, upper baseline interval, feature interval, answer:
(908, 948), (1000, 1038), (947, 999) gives 0.02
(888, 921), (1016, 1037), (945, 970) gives 0.05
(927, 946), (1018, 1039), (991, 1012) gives 0.01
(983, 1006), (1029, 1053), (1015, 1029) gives 0.01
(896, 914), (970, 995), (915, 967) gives 0.02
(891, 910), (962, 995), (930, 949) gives 0.02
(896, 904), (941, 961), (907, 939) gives 0.03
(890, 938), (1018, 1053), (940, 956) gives 0.03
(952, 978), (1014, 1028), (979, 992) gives 0.01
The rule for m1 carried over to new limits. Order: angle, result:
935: 181.4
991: 204.1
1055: 212.6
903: 206.4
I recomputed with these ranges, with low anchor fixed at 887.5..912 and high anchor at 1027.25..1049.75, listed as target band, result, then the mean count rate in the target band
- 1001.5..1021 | 0.9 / 206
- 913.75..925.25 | 0.0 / 204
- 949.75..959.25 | 0.6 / 195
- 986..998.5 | 0.4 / 206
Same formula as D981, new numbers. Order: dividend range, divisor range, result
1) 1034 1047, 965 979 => 1.11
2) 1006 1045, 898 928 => 1.05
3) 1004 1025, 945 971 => 1.04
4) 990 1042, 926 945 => 1.08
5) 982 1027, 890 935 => 1.04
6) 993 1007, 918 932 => 1.04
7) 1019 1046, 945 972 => 1.10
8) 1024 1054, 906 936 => 1.10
